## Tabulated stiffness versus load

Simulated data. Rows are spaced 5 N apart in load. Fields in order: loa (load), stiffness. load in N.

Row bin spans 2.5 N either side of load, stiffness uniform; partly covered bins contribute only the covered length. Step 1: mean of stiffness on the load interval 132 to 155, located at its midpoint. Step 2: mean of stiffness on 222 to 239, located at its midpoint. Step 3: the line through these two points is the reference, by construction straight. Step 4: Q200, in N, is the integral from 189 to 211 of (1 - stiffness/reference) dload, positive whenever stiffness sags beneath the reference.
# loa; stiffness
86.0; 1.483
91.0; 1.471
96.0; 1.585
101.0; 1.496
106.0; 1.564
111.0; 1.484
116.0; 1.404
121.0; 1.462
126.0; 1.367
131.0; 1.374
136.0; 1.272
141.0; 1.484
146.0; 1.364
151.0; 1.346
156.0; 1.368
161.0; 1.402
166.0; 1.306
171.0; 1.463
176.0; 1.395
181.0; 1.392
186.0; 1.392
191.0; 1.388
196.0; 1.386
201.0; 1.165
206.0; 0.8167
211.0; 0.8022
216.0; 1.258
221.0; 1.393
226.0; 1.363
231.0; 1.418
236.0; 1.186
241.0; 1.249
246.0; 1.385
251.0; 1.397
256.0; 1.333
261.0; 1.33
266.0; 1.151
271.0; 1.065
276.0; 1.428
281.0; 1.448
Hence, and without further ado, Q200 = 3.3 N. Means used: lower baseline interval 1.37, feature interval 1.14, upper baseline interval 1.33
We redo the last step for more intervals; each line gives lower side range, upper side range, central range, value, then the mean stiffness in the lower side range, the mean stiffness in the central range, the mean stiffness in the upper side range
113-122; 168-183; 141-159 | 0.55 N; 1.43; 1.38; 1.41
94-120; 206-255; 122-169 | 1.81 N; 1.5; 1.37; 1.25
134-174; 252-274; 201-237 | 3.23 N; 1.38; 1.18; 1.24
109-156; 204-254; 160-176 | -0.68 N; 1.39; 1.39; 1.23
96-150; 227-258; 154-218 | 5.03 N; 1.43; 1.27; 1.33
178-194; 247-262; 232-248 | 0.96 N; 1.39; 1.28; 1.36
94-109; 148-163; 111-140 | 1.52 N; 1.54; 1.39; 1.37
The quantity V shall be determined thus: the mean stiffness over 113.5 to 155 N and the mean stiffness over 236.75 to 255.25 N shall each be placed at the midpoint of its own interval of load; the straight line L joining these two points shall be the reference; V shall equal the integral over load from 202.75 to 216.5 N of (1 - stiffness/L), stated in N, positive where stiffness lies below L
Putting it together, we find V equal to 4.28 N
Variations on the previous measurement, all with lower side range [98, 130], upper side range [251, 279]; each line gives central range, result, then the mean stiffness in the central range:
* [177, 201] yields 0.1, 1.37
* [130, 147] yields 0.7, 1.37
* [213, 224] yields 0.2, 1.3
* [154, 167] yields 0.4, 1.36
